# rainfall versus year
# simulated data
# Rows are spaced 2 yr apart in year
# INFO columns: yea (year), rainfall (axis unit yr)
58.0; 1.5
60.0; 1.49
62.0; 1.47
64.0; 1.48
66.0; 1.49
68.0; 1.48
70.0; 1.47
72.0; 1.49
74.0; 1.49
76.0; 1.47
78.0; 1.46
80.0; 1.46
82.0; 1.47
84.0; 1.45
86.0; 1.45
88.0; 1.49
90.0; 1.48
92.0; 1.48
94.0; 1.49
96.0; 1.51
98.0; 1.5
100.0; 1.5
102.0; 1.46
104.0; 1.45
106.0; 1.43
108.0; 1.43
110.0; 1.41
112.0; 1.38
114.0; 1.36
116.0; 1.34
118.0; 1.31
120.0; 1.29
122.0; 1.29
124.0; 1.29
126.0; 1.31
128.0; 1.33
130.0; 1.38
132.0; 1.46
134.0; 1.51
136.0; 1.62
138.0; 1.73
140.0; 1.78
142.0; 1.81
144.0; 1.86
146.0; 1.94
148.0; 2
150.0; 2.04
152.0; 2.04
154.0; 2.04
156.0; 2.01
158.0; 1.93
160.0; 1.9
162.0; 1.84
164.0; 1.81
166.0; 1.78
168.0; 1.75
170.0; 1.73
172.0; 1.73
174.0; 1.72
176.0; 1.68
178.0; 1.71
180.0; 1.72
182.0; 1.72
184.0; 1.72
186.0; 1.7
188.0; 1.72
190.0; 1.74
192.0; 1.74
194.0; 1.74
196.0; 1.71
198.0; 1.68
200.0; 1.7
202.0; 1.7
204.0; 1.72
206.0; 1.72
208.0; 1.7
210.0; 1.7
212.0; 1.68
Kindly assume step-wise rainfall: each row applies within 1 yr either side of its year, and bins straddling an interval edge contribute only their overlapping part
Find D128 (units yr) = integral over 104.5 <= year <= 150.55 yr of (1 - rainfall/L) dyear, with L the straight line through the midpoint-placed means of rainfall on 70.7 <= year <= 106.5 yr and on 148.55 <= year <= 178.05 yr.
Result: 4.1 yr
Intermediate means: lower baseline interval 1.47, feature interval 1.53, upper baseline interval 1.85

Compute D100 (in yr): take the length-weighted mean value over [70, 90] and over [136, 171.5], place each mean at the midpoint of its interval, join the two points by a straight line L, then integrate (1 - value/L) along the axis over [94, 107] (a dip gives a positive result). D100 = 0.9 yr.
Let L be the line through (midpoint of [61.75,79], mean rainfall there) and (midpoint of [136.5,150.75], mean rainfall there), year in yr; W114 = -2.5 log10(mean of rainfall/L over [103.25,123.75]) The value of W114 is 0.242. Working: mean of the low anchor 1.48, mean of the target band 1.37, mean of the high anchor 1.87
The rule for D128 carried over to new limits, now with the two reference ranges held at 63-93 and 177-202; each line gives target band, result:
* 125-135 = 1.2 yr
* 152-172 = -2.6 yr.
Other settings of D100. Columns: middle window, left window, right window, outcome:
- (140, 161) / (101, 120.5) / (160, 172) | -3.4 yr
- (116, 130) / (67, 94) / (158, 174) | 2.8 yr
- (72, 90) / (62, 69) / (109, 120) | -0.4 yr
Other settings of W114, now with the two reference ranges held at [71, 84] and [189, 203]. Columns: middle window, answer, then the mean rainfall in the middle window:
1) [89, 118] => 0.06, 1.44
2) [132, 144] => -0.06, 1.68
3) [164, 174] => -0.06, 1.75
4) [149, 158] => -0.23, 2.02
